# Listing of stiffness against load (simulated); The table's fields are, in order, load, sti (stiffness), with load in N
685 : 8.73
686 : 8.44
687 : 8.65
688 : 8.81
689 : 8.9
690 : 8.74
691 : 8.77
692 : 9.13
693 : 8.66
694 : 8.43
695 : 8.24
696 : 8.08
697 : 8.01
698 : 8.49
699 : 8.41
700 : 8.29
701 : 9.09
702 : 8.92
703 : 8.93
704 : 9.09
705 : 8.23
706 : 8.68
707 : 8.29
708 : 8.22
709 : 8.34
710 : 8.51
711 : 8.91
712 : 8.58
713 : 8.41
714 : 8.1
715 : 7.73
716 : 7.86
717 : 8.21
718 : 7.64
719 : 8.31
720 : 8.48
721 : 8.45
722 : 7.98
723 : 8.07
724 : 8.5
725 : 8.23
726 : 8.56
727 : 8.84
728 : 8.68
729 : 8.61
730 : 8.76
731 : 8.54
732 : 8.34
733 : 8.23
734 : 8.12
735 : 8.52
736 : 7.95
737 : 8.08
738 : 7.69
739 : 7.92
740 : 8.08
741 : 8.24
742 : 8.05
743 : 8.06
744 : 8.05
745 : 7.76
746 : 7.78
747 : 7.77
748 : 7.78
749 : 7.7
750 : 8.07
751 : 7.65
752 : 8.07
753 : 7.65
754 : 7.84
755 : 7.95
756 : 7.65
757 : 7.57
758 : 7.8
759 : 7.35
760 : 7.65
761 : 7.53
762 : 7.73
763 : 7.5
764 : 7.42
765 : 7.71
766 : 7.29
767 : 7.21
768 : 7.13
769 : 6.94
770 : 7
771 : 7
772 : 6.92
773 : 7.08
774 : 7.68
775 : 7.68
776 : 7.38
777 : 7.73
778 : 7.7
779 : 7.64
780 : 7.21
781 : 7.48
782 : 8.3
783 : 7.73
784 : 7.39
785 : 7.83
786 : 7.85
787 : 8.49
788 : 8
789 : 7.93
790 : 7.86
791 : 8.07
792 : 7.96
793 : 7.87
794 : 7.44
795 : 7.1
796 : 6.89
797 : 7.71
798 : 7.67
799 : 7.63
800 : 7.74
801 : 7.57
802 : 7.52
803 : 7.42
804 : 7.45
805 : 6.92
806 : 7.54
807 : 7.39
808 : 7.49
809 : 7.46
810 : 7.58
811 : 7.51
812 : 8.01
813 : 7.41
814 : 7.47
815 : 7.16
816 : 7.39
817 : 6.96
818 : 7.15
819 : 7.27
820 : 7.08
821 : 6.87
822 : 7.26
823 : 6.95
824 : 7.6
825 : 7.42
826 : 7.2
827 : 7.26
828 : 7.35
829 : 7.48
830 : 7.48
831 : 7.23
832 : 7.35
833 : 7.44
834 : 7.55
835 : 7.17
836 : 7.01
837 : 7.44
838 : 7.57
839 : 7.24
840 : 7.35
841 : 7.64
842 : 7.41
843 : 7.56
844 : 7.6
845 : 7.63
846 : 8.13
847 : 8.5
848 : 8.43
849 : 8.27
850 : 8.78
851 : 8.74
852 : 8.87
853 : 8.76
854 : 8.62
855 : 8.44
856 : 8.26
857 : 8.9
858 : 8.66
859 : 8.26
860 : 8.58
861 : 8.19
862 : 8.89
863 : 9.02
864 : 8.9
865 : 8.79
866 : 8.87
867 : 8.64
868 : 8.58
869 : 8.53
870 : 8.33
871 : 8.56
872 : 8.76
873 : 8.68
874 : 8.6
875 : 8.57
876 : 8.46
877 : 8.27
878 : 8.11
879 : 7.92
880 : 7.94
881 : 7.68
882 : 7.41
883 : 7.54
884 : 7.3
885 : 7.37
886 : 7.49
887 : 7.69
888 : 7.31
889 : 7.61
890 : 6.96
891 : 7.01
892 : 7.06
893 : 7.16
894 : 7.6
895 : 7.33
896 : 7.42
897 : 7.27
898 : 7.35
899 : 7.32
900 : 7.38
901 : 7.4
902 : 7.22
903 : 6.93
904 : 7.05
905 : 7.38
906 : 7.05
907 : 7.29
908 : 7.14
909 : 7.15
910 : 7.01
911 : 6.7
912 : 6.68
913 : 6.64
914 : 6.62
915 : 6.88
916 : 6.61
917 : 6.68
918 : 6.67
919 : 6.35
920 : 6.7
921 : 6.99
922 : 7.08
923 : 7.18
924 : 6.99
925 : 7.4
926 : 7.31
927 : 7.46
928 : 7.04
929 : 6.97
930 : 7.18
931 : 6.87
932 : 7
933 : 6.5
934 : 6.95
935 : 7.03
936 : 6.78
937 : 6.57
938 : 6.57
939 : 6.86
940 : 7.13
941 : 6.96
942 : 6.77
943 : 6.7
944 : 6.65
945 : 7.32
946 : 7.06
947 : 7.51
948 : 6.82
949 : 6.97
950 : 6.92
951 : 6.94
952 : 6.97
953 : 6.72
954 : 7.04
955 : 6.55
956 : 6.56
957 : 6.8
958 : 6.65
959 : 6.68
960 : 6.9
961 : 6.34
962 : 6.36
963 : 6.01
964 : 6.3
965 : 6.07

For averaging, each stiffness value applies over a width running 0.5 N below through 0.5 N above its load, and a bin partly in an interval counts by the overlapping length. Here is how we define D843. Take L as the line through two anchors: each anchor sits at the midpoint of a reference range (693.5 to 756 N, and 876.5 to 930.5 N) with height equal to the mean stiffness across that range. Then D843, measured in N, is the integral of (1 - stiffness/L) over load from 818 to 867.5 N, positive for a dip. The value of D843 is -2.3 N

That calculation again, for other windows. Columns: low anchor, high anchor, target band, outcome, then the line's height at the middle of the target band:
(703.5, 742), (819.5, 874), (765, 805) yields 3.0 N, 8.16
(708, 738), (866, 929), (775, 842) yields 3.4 N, 7.89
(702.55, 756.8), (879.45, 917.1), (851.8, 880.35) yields -4.5 N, 7.4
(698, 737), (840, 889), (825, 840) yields 1.7 N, 8.28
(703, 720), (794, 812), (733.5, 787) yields 1.3 N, 7.87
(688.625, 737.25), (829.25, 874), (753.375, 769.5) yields 1.6 N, 8.34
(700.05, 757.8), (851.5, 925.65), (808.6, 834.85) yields 1.9 N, 7.91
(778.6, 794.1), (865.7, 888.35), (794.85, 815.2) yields 1.1 N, 7.89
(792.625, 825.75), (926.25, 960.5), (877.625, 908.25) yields -1.3 N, 7.08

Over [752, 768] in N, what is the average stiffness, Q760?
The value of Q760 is 7.59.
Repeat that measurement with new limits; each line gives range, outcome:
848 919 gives 7.8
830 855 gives 7.85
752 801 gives 7.59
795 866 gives 7.74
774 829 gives 7.52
